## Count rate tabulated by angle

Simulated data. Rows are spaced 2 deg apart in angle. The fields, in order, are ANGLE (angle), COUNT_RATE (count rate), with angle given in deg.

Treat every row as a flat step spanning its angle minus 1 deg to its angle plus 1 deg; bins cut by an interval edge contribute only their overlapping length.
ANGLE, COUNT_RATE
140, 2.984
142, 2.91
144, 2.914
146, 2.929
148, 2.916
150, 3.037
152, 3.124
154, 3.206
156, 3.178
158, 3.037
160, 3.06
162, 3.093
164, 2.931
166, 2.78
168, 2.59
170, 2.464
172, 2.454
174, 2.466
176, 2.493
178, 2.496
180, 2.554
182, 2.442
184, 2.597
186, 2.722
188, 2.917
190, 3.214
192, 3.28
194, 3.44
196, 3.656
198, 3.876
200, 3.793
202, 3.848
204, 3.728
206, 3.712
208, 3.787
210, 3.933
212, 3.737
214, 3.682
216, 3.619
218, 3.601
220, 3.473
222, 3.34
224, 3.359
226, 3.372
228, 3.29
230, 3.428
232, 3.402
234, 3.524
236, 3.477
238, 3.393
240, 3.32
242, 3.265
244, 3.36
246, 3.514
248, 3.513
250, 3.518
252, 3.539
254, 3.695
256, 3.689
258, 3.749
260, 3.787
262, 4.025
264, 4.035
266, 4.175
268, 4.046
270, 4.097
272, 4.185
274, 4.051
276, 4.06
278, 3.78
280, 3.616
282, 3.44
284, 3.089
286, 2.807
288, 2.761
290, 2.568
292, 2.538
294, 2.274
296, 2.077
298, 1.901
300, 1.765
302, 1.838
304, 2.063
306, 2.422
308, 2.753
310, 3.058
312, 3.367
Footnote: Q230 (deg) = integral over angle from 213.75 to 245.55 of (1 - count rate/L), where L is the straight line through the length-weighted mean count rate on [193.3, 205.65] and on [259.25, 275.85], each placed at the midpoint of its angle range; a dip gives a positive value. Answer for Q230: 3.66 deg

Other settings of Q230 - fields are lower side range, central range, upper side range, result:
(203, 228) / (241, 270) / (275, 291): -2.76 deg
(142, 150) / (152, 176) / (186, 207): 2.22 deg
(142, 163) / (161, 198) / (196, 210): 6.54 deg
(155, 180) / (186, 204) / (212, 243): -2.35 deg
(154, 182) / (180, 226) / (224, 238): -4.48 deg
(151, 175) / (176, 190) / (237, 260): 1.69 deg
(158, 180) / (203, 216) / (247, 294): -3.03 deg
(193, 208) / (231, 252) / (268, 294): 0.73 deg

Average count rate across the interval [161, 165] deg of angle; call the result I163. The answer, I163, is 3.01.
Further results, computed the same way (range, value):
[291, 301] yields 2.11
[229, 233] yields 3.42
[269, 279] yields 4.03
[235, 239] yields 3.43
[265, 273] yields 4.13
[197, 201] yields 3.83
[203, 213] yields 3.78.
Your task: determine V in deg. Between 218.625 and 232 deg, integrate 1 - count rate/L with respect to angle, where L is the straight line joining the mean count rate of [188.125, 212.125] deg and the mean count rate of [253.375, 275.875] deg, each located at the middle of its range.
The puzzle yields 1.4 deg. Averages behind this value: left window 3.64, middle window 3.39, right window 3.97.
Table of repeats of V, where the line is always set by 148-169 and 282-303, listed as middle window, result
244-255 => -4.0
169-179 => 1.6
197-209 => -4.2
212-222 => -3.1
